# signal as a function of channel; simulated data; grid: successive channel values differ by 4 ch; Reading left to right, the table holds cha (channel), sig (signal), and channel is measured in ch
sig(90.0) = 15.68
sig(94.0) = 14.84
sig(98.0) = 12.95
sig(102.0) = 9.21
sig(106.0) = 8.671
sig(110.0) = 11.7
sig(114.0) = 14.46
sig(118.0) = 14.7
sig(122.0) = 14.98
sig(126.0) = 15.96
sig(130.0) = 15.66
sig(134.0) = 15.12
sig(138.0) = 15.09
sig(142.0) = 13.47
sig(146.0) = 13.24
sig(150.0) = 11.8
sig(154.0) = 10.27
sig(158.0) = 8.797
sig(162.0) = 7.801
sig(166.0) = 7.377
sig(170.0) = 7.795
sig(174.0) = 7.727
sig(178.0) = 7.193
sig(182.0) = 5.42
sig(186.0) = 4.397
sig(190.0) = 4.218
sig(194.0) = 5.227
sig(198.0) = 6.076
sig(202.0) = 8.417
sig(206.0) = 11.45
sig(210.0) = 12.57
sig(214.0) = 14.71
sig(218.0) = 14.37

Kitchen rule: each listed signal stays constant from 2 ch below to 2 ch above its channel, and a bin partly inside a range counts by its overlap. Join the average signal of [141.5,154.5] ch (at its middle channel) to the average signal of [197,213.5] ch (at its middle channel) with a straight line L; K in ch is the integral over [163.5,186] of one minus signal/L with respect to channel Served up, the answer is 8.9 ch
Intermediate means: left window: 12.3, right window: 10.3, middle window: 6.88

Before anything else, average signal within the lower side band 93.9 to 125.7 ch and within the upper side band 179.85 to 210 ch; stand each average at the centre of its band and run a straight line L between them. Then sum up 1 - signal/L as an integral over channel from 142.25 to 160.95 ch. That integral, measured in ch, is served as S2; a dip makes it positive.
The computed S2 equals -2.2 ch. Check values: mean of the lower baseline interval 12.7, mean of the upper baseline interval 6.87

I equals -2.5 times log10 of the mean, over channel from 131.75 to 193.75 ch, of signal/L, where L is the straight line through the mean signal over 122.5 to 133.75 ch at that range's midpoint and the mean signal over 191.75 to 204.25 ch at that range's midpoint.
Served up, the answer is 0.24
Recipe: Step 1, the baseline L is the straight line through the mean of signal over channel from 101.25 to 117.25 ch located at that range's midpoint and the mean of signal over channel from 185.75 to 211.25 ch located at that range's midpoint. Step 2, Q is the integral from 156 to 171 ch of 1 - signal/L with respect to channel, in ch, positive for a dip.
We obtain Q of 1.8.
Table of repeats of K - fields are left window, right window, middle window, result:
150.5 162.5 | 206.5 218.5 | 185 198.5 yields 8.01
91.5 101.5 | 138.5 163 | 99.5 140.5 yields -4.03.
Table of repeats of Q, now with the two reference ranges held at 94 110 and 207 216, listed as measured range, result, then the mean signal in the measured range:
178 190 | 7.1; 5.17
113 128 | -4.8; 15.1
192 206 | 6.3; 7.27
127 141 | -4.2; 15.2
